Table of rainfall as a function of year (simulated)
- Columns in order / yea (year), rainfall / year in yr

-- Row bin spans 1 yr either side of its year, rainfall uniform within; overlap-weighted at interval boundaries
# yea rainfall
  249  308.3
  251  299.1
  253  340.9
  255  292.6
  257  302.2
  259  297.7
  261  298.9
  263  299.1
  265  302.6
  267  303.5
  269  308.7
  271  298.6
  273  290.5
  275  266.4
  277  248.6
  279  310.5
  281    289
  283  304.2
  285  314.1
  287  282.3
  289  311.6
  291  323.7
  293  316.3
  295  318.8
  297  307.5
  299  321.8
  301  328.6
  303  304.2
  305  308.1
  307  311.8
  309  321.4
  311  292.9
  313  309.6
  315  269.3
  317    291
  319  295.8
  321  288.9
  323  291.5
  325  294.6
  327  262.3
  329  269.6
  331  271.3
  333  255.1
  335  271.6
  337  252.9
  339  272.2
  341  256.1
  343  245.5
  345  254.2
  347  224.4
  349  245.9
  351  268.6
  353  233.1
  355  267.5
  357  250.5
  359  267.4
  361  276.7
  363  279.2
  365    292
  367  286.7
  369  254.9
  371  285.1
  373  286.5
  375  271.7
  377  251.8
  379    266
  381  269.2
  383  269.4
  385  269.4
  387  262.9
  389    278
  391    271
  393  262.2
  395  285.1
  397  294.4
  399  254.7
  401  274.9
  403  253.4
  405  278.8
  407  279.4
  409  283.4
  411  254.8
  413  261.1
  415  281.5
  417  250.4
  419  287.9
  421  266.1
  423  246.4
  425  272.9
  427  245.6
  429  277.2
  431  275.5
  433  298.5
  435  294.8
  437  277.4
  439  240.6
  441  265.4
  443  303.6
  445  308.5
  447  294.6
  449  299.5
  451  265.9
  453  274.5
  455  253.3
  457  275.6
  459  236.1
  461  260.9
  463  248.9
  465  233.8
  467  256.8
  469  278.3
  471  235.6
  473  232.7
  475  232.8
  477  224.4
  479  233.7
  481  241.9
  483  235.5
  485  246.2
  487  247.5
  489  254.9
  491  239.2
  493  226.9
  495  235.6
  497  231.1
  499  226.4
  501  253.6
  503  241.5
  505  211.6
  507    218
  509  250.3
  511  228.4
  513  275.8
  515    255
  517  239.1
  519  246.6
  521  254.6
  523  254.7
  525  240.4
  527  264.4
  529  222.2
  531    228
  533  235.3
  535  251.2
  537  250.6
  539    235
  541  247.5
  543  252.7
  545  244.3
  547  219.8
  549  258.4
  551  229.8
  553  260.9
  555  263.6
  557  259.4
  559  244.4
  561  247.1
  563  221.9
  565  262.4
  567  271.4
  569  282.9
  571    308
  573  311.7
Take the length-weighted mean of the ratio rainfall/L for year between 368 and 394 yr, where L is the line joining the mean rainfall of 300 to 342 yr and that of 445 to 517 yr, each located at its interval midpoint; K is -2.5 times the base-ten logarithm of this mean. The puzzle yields 0.01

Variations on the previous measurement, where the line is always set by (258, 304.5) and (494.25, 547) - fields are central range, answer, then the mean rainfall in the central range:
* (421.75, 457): -0.06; 276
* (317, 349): 0.09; 267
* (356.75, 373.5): 0.02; 276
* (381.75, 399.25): 0.01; 273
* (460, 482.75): 0.05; 243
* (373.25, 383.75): 0.04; 267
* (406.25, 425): 0.00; 268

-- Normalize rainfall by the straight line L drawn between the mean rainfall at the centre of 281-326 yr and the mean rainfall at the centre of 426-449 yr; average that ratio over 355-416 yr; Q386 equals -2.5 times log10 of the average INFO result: 0.07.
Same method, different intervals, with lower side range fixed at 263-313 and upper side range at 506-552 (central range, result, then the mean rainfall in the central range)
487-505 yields 0.06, 238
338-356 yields 0.15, 252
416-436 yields -0.01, 272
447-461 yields -0.03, 269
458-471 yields 0.04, 251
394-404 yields 0.01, 272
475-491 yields 0.07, 240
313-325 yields 0.02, 290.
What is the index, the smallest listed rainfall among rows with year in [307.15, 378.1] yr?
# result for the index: 224.4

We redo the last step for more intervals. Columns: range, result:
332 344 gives 245.5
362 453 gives 240.6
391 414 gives 253.4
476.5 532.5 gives 211.6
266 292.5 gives 248.6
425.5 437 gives 245.6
